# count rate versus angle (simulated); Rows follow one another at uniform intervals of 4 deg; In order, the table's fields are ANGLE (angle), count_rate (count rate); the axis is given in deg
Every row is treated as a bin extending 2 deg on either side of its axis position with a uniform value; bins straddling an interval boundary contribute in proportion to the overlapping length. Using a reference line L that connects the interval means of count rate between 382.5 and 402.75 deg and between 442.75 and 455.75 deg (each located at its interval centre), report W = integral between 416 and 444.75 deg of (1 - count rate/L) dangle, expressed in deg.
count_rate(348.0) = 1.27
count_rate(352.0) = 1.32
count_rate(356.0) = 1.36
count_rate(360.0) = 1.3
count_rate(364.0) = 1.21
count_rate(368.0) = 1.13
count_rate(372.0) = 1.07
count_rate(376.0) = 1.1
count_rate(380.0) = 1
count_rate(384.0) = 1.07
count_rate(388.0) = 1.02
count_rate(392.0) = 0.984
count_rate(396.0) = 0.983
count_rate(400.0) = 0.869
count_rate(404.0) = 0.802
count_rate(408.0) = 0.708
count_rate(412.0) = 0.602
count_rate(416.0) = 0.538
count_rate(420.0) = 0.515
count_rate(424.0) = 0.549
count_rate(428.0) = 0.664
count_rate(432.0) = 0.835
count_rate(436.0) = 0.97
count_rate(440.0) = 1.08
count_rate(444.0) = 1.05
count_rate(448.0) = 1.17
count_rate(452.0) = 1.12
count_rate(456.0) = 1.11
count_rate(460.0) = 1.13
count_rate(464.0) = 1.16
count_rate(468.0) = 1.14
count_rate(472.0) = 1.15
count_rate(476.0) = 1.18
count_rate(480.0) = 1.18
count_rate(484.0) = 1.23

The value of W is 7.9 deg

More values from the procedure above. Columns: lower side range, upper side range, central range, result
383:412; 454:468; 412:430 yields 7.5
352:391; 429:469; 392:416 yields 7.0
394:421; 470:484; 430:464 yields -2.8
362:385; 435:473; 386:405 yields 2.8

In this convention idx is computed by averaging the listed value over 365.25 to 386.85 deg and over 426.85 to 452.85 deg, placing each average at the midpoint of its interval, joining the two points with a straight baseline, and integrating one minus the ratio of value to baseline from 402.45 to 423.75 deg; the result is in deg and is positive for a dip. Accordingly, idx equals 8.4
